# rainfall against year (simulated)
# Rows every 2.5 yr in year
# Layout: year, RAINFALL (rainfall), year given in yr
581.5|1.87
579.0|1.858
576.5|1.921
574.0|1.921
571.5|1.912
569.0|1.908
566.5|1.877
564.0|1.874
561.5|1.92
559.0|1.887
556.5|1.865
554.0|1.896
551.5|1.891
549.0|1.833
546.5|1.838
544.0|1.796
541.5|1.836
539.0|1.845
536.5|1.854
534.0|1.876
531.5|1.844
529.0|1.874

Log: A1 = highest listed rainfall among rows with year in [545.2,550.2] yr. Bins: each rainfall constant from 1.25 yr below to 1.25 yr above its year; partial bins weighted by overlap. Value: 1.838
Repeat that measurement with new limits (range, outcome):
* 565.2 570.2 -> 1.908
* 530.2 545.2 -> 1.876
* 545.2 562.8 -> 1.92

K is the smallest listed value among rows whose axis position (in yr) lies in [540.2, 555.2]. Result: 1.796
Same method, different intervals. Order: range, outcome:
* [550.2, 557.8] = 1.865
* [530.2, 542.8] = 1.836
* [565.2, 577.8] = 1.877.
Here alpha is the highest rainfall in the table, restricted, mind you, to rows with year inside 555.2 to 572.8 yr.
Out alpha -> 1.92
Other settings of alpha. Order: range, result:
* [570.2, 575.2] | 1.921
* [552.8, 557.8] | 1.896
